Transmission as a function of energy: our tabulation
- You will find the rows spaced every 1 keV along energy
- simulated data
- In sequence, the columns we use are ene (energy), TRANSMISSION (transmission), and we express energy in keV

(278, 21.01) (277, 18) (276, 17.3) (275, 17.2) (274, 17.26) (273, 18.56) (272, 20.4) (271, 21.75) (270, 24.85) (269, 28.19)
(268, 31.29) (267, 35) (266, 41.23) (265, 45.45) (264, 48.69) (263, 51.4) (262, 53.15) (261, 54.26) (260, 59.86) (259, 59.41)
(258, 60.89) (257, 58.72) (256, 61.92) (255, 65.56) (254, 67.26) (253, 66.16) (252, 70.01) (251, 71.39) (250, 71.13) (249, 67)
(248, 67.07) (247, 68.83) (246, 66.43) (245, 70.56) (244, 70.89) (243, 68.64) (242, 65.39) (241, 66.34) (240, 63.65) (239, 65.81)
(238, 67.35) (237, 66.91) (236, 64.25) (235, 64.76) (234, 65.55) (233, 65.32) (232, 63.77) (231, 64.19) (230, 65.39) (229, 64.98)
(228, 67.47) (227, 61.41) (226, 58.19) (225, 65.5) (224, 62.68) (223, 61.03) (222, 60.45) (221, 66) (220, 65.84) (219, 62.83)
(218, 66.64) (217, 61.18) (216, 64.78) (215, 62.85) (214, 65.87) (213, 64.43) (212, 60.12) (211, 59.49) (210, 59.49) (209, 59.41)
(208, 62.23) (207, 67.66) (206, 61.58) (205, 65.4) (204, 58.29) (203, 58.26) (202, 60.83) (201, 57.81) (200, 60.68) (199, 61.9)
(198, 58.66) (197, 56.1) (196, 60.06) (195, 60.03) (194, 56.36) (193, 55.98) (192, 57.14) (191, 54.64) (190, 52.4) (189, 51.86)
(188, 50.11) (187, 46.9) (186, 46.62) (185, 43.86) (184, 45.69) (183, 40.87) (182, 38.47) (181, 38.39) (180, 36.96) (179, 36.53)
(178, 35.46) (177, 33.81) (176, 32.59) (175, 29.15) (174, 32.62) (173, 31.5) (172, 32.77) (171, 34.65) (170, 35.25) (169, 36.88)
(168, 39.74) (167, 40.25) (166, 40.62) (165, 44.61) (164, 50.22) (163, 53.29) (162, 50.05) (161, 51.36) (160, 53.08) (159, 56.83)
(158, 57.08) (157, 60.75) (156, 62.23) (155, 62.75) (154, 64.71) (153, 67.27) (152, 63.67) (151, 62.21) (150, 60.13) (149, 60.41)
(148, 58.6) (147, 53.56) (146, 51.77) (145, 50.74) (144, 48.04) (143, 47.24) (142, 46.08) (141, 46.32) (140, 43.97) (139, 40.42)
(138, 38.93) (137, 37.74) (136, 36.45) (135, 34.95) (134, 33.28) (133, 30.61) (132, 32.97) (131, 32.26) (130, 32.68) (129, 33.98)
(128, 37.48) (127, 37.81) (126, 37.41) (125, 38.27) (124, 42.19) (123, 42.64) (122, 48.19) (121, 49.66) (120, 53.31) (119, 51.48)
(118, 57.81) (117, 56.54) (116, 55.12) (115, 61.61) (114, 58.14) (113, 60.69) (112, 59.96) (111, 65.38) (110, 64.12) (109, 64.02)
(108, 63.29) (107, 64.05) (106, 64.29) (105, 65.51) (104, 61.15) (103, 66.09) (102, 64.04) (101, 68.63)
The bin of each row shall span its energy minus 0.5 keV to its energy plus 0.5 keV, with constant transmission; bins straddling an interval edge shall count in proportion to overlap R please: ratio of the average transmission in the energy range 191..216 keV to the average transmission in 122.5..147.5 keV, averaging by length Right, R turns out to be 1.50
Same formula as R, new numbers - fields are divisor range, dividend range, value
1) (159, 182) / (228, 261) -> 1.65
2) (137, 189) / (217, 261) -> 1.39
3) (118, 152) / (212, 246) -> 1.46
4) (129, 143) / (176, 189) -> 1.09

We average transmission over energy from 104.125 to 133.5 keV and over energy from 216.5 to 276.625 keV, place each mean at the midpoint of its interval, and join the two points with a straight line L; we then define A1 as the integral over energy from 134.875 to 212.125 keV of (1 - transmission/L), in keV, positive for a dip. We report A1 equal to 4.3 keV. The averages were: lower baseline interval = 50.5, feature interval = 50.2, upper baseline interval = 56.4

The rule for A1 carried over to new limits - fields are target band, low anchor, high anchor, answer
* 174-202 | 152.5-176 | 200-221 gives 3.7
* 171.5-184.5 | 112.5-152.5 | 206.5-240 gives 4.6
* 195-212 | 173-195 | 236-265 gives -3.7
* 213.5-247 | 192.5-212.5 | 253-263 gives -2.8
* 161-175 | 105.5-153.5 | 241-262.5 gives 3.6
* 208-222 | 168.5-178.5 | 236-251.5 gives -2.4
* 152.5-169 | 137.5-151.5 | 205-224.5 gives 0.1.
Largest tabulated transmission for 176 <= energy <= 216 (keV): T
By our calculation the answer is 67.66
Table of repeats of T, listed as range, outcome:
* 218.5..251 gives 71.39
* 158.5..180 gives 56.83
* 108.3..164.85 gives 67.27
